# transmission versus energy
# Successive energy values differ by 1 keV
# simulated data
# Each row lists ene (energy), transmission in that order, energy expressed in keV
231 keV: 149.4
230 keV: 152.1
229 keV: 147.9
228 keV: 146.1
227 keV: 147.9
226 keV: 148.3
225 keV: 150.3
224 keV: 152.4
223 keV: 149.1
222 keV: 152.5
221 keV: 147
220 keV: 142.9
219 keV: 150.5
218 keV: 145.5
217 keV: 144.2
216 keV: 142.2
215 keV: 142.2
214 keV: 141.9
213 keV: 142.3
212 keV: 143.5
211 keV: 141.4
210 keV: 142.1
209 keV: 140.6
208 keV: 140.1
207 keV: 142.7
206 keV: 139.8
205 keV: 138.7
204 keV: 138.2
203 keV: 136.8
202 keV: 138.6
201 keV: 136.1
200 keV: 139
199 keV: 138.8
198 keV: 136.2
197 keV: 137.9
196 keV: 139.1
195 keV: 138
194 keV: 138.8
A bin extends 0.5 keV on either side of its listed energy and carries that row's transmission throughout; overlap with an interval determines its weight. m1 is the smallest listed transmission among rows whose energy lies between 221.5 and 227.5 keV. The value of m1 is 147.9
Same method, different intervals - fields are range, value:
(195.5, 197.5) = 137.9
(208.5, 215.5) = 140.6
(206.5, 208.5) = 140.1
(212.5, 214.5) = 141.9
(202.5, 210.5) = 136.8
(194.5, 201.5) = 136.1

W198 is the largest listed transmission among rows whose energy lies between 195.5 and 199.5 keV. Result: 139.1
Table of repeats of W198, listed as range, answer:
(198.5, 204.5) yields 139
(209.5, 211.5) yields 142.1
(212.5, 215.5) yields 142.3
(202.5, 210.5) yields 142.7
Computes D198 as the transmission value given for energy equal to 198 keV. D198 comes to 136.2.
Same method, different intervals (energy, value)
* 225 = 150.3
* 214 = 141.9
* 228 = 146.1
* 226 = 148.3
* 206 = 139.8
